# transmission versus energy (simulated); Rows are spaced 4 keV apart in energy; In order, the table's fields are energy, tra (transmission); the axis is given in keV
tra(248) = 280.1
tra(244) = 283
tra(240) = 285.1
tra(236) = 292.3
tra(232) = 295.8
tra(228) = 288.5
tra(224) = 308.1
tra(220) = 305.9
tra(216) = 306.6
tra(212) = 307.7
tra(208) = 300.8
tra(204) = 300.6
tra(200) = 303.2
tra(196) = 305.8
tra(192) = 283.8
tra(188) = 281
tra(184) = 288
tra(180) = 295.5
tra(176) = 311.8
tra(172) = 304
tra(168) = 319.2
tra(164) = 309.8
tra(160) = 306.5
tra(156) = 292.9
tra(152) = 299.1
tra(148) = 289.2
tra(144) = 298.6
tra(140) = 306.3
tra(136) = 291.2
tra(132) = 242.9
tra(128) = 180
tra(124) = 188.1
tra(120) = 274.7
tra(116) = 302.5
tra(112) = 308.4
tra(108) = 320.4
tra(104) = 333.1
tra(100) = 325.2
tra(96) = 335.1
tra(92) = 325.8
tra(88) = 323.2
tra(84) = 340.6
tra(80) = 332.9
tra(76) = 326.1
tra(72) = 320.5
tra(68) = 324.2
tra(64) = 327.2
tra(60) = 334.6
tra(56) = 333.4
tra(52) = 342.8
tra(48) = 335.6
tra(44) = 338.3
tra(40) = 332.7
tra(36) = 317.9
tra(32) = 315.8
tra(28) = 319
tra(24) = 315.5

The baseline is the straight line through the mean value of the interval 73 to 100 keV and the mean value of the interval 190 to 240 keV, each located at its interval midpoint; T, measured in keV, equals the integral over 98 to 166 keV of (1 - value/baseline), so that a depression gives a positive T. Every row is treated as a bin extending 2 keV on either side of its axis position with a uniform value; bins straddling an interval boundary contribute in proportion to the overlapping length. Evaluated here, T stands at 6.9 keV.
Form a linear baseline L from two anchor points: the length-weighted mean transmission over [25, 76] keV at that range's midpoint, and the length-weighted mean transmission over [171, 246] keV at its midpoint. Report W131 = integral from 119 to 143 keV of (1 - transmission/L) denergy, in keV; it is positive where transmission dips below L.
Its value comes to 4.92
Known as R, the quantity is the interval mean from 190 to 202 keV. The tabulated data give 298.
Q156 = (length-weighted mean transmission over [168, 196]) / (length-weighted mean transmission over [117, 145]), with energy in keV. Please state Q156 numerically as 1.16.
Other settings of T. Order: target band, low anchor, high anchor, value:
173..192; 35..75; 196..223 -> 1.0 keV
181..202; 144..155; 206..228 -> 0.6 keV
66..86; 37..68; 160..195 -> -0.1 keV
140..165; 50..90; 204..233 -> 1.2 keV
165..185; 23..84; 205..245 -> 0.1 keV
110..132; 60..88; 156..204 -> 4.6 keV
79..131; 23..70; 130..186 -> 2.5 keV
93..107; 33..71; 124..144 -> -2.2 keV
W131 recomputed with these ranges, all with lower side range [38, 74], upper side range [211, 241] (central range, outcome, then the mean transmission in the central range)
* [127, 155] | 3.4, 277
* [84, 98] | -0.2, 330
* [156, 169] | 0.1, 308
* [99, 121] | 0.7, 312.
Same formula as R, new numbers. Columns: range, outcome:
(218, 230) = 301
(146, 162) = 297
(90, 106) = 330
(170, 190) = 296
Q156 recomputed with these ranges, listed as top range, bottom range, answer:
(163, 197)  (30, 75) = 0.91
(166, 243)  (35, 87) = 0.90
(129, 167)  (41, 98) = 0.88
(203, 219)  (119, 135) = 1.37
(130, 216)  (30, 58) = 0.90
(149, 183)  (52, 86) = 0.92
